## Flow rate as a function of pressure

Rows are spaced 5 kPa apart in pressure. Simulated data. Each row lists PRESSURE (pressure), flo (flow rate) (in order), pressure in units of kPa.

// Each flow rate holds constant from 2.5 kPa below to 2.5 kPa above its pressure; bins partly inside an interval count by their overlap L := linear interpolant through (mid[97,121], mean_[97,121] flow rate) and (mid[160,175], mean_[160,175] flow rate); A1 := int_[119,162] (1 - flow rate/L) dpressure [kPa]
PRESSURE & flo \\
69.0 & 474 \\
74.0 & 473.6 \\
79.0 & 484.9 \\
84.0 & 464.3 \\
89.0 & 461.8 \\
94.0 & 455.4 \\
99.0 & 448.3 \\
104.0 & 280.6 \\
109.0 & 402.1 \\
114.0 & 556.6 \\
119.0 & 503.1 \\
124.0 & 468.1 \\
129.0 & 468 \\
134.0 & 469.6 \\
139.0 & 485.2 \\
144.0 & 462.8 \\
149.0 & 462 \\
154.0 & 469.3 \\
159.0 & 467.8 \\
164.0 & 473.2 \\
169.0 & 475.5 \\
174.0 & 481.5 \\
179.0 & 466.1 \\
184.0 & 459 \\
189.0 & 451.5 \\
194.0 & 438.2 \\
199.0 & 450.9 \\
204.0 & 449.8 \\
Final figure -1.3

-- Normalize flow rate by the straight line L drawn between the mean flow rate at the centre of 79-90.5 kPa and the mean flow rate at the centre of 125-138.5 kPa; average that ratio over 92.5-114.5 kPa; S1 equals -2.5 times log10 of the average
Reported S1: 0.13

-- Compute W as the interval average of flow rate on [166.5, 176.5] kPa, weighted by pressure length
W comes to 478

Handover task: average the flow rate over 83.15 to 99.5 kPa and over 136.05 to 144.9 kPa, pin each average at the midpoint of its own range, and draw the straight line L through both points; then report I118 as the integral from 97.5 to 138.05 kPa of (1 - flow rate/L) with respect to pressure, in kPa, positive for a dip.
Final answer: 1.5 kPa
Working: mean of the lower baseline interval 458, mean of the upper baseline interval 476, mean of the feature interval 451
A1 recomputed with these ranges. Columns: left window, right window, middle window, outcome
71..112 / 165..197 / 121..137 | -0.83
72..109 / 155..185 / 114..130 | -1.55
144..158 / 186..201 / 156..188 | -0.93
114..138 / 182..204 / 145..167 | 0.09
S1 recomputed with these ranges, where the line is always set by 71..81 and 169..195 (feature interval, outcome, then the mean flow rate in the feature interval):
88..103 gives 0.09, 437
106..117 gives 0.00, 471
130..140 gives -0.01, 475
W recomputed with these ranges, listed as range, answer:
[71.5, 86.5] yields 474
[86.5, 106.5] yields 412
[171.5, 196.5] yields 459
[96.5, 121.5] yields 438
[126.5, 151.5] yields 470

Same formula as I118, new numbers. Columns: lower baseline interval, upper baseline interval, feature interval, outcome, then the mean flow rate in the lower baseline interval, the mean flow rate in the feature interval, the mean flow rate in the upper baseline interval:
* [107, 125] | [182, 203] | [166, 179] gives -0.5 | 486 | 476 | 450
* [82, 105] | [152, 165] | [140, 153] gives -0.1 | 430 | 466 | 470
